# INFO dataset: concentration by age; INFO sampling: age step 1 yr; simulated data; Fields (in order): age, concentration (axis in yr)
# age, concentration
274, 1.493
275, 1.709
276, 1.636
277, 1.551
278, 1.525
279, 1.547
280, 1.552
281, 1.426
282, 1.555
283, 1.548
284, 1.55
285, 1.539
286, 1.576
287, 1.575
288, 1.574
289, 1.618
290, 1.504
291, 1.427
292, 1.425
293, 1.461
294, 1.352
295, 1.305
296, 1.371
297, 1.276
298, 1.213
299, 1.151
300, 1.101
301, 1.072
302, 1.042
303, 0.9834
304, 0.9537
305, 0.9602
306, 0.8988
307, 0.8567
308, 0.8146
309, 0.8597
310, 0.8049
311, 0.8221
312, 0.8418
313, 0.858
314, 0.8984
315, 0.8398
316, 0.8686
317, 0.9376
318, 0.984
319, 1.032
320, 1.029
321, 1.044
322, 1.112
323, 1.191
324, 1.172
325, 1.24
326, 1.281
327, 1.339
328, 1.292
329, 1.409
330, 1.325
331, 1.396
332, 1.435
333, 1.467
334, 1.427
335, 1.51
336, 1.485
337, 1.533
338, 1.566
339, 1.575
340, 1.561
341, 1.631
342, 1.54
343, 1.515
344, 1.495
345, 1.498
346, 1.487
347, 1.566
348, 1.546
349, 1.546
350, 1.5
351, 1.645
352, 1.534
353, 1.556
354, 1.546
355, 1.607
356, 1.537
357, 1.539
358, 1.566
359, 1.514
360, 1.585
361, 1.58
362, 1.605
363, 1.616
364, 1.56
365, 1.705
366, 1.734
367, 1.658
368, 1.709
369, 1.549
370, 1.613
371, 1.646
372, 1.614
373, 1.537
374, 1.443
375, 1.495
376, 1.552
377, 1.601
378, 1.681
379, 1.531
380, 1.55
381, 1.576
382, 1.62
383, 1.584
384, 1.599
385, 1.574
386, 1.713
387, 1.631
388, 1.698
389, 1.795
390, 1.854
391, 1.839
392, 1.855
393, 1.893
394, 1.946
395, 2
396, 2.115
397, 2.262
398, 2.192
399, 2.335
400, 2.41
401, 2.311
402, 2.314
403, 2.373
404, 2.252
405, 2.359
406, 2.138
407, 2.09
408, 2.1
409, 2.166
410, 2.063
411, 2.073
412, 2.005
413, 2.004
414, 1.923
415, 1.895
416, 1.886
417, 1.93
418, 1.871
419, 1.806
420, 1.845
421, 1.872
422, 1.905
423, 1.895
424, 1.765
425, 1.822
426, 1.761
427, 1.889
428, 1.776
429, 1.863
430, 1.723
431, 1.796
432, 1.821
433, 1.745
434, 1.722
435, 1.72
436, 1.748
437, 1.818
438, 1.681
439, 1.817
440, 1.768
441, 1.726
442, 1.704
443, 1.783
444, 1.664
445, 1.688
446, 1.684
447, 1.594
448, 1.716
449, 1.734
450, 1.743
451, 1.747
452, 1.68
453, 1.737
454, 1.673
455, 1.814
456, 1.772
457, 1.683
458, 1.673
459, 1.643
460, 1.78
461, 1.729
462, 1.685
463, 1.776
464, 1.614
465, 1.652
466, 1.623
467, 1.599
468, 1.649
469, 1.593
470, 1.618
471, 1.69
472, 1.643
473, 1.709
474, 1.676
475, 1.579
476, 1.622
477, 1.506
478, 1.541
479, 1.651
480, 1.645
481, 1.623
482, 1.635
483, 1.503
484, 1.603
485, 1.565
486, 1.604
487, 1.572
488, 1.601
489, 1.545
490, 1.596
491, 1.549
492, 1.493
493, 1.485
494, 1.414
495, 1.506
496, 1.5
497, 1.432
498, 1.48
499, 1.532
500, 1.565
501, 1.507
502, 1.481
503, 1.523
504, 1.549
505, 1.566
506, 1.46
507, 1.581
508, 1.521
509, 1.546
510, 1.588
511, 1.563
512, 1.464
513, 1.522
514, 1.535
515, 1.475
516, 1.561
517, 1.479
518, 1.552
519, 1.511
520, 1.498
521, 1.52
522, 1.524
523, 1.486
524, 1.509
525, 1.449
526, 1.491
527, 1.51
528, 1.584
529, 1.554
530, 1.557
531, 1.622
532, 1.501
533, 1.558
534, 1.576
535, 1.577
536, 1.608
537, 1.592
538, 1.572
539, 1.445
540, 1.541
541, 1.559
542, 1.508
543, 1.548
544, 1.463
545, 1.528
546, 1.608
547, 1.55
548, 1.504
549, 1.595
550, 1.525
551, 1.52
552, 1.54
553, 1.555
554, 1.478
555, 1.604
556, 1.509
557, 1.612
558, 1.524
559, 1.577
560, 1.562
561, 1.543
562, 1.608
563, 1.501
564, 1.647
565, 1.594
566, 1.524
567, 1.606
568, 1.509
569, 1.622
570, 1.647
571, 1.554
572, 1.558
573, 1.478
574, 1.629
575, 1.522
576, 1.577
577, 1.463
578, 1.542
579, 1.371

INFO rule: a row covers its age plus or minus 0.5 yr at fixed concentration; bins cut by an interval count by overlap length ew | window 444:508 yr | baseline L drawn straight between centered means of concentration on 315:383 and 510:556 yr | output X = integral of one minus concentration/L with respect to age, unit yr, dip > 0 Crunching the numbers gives -4.3 yr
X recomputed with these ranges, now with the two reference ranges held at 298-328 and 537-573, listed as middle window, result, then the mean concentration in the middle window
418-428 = -4.6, 1.84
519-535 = -0.4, 1.53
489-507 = -1.1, 1.51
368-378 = -3.8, 1.57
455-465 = -2.8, 1.71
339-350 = -4.7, 1.54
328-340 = -4.6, 1.46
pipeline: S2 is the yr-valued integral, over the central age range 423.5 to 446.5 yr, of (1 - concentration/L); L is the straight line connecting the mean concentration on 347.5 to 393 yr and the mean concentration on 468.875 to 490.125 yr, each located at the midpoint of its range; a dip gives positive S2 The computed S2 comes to -2.2 yr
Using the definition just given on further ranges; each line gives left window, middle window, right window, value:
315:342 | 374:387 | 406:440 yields 0.2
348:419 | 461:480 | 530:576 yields 0.4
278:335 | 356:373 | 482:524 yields -3.8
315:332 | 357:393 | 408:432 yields -1.8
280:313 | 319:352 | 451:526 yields -2.7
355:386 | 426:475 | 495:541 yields -5.0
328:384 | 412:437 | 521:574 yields -4.6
